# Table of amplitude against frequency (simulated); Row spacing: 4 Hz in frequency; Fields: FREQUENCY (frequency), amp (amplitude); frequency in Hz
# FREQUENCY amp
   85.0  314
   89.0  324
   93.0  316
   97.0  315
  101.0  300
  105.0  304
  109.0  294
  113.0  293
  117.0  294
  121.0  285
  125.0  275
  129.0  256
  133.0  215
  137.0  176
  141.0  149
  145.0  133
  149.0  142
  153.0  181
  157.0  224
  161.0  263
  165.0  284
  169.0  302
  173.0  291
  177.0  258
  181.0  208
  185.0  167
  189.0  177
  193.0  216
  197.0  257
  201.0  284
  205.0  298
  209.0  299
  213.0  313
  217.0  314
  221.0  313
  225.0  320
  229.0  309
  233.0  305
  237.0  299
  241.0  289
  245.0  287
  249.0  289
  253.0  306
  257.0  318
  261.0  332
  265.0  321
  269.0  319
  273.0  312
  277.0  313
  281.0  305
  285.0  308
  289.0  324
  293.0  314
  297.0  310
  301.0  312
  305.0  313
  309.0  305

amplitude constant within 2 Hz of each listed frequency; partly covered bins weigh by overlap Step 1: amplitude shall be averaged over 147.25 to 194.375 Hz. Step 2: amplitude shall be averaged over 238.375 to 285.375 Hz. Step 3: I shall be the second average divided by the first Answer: 1.36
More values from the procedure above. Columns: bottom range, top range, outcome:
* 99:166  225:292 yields 1.29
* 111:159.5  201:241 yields 1.40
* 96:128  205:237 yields 1.05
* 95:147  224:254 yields 1.18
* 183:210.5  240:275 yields 1.28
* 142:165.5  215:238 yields 1.58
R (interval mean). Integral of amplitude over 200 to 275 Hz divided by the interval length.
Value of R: 307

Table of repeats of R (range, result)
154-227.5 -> 265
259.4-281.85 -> 317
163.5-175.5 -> 291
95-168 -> 244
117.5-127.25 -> 282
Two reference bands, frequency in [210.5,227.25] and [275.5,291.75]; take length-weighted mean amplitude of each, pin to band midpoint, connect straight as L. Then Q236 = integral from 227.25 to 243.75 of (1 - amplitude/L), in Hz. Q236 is 0.7 Hz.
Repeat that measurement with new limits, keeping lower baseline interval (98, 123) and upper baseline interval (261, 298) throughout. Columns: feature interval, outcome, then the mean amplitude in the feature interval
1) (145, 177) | 7.0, 235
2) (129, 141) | 4.0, 198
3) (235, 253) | 1.1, 293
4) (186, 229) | 4.1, 278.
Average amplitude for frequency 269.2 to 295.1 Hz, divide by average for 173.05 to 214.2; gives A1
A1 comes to 1.3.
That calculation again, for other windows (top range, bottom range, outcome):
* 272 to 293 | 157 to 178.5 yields 1.14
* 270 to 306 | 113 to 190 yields 1.37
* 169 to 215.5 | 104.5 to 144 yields 1.02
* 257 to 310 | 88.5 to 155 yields 1.27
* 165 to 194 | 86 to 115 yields 0.77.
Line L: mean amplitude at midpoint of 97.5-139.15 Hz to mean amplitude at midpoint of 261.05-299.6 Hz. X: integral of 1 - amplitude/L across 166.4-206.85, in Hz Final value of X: 6.00 Hz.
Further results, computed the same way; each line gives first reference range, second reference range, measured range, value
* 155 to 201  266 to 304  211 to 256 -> -4.1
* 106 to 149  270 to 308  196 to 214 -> -1.3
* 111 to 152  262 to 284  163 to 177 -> -2.3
